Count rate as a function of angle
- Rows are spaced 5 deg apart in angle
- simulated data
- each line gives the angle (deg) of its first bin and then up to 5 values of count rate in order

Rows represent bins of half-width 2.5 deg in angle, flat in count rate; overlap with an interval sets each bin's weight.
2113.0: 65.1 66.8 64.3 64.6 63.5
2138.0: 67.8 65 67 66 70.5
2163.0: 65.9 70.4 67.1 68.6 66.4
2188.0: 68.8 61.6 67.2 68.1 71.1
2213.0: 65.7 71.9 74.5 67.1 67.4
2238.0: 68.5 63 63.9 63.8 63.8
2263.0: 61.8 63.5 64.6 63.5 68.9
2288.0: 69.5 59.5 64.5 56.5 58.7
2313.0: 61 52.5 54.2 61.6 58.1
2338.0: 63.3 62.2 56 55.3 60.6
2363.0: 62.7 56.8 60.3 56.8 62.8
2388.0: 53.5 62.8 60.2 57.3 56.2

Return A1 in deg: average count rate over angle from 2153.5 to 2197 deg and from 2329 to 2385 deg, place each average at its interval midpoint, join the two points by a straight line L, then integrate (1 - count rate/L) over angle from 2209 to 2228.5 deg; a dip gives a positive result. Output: -1.4 deg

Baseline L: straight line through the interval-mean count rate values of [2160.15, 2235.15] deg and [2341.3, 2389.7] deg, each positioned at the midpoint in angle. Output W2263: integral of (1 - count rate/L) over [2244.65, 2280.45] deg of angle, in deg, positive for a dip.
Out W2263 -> 0.5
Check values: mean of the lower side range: 68.1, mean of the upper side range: 58.7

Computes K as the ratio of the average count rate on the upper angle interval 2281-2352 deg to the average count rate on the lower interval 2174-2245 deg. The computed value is 0.9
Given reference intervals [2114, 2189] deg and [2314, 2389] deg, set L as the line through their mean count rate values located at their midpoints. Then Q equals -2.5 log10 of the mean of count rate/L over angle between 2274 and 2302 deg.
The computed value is -0.06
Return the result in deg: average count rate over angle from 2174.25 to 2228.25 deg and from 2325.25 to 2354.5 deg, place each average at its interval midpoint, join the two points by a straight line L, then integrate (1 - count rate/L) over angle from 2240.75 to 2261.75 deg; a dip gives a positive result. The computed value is 0.5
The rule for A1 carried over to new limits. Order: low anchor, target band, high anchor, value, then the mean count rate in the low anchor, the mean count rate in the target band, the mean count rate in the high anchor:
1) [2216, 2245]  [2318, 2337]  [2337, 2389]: 1.2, 68.8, 57.7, 59.2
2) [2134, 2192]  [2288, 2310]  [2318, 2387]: 0.1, 67.3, 60.9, 58.9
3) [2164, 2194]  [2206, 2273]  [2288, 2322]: -3.1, 67.4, 66.5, 59.4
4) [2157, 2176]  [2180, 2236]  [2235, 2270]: -1.6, 68.3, 68.2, 64.1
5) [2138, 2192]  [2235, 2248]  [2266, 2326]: -0.3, 67.4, 65.5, 61.4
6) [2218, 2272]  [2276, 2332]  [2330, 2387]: 1.6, 66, 60.8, 59.4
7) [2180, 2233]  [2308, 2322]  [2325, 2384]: 1.1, 68.2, 56.8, 59.6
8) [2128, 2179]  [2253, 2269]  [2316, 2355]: -0.4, 67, 63.1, 58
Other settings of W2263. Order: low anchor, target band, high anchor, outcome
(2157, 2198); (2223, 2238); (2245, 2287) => -0.7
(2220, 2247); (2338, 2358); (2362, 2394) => 0.7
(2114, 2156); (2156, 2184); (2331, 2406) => -1.5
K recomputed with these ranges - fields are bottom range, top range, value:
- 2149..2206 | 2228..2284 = 0.96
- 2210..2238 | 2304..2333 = 0.83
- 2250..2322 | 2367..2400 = 0.95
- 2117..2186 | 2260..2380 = 0.91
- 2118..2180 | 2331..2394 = 0.89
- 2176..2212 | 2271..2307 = 0.95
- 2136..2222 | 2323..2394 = 0.87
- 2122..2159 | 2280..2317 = 0.94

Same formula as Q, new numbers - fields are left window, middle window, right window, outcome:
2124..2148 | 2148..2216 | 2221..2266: -0.03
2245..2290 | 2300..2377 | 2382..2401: 0.06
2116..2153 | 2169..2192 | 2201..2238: 0.00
